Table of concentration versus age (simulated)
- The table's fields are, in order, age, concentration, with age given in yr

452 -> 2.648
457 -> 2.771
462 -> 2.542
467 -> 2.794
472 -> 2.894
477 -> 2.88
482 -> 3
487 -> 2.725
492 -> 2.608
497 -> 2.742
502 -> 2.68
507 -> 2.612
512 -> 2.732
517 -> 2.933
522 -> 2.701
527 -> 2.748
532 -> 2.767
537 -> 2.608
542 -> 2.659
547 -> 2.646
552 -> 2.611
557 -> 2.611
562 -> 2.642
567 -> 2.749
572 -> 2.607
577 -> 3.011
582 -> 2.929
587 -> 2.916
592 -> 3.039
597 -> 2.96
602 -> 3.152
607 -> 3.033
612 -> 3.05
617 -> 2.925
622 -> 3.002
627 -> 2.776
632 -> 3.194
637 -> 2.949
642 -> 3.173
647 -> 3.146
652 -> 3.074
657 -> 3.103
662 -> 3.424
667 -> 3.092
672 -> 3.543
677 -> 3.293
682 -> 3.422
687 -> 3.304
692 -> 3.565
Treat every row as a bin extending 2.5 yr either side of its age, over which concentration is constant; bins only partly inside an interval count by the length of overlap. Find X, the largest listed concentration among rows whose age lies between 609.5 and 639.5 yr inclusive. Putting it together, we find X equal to 3.194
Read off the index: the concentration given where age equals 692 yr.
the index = 3.565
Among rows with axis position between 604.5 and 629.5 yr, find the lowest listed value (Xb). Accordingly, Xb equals 2.776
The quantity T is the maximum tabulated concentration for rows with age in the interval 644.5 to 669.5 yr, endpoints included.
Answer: 3.424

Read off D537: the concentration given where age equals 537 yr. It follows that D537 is 2.608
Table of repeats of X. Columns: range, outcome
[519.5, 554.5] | 2.767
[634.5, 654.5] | 3.173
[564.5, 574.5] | 2.749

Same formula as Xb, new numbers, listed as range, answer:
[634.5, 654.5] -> 2.949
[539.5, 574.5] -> 2.607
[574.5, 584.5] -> 2.929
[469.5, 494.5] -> 2.608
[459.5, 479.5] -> 2.542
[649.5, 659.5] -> 3.074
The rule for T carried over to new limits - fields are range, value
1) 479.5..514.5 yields 3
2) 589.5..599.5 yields 3.039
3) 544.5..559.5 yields 2.646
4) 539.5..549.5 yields 2.659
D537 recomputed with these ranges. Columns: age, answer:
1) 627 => 2.776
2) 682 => 3.422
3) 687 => 3.304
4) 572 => 2.607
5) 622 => 3.002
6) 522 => 2.701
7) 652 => 3.074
